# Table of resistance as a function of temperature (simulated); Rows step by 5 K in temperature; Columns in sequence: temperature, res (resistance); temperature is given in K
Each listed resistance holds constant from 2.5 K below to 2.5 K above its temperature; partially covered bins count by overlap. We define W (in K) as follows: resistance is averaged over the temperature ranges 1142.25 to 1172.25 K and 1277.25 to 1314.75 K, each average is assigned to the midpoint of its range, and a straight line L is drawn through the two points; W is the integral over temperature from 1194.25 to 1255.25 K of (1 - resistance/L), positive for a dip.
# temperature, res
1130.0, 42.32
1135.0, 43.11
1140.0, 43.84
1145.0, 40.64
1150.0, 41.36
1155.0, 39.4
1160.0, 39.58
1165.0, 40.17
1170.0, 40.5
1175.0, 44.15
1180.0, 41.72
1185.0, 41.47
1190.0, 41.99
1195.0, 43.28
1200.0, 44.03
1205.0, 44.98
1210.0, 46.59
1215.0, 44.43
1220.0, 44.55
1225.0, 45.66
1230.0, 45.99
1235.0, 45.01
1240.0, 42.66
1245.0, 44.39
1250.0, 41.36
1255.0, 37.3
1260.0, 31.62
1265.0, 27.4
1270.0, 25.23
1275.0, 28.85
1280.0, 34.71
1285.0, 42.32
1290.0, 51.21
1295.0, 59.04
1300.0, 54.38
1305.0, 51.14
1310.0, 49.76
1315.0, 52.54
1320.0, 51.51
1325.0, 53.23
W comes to 0.5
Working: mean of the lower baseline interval 40.3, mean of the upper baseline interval 49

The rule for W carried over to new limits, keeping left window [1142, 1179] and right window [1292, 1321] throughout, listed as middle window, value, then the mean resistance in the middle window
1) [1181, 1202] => 0.4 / 42.6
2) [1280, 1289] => 1.7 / 41.7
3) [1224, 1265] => 6.1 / 40.7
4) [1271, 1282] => 4.3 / 30.8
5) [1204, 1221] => 0.0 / 45.2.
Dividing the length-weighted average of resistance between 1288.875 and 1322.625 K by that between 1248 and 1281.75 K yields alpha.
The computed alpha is 1.64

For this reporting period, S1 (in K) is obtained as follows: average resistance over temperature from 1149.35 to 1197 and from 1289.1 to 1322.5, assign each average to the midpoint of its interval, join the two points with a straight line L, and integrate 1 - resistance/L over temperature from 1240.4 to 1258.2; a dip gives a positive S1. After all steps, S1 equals 2.6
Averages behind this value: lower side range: 41.3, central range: 40.8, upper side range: 52.9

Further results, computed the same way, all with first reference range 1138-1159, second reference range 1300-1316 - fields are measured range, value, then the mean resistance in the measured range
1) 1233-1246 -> 0.9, 43.9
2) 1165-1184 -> 0.4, 41.8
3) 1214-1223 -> 0.2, 44.6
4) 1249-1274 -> 8.6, 31.8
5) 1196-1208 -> 0.0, 44.4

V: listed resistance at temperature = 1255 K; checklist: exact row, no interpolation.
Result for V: 37.3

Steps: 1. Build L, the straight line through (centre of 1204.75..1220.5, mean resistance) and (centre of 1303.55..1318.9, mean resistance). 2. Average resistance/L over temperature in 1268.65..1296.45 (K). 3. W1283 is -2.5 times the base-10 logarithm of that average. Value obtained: 0.23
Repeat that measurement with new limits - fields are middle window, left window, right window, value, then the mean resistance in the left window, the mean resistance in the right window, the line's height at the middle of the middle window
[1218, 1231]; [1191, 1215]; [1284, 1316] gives 0.02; 44.5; 51.9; 46.1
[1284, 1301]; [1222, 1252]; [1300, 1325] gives -0.05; 44.2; 51.8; 49.8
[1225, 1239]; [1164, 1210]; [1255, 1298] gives -0.13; 42.8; 37.7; 40.2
